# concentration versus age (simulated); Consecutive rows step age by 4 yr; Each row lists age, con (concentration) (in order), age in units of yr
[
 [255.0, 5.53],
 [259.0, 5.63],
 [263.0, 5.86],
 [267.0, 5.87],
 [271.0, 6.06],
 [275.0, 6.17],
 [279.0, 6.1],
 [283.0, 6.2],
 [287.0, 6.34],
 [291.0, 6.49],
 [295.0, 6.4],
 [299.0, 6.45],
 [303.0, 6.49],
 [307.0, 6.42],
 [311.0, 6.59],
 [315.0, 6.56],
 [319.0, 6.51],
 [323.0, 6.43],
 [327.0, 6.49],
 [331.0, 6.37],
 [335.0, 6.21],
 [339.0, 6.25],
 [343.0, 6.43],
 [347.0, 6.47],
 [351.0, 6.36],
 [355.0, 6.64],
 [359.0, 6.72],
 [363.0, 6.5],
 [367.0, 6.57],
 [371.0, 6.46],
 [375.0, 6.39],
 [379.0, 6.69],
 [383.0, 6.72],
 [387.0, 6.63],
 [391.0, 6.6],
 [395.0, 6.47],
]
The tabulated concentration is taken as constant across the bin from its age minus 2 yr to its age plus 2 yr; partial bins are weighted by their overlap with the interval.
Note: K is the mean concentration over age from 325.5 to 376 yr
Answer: 6.45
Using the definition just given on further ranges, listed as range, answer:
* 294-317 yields 6.49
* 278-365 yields 6.43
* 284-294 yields 6.39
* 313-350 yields 6.41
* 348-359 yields 6.54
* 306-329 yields 6.5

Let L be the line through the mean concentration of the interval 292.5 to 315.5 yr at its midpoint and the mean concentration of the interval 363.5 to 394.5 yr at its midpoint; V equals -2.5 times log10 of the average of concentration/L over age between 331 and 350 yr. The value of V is 0.03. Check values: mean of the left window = 6.48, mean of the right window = 6.57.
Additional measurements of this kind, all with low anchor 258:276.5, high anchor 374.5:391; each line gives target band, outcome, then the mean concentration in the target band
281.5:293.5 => -0.05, 6.35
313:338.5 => -0.02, 6.42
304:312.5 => -0.06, 6.5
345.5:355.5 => -0.01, 6.47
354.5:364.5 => -0.02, 6.62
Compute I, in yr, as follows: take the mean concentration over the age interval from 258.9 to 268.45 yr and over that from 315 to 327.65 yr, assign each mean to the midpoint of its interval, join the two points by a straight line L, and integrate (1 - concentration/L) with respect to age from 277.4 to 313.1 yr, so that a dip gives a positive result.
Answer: -1.20 yr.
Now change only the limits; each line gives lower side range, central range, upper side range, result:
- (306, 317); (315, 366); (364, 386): 0.7 yr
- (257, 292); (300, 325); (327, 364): -0.9 yr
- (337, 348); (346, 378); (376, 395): -0.2 yr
